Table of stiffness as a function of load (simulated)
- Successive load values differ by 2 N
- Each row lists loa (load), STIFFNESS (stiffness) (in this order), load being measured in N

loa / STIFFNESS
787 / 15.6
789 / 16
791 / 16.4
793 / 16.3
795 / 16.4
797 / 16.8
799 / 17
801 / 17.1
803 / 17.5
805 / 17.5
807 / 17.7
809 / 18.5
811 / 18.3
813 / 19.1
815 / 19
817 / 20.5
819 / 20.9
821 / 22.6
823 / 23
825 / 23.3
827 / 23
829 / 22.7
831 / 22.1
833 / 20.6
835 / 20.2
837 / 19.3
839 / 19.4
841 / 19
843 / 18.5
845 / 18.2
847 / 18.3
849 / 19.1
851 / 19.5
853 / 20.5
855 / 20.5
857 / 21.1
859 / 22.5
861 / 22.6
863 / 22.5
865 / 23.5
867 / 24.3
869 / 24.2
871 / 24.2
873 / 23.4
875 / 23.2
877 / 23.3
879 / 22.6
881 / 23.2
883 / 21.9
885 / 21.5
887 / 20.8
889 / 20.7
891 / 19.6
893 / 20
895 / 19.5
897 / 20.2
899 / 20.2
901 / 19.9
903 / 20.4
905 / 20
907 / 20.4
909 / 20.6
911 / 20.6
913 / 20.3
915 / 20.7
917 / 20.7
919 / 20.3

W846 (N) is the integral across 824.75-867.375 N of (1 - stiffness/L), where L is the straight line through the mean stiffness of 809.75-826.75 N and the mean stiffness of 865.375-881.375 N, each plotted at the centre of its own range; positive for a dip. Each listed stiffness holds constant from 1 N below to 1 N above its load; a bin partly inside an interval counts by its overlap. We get 2.7 N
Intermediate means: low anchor 20.9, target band 20.9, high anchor 23.6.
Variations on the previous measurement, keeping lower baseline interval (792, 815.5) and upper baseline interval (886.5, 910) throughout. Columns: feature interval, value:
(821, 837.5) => -3.3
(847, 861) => -1.2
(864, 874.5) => -2.4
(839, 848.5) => 0.0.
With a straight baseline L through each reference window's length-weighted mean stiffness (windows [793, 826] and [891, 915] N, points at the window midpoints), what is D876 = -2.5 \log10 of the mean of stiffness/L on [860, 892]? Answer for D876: -0.14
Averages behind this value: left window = 19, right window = 20.2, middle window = 22.6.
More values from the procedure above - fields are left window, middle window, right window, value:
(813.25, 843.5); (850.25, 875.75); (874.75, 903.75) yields -0.07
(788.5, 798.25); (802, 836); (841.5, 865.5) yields -0.12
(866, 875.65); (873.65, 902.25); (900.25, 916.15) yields 0.05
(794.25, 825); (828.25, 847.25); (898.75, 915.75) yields -0.03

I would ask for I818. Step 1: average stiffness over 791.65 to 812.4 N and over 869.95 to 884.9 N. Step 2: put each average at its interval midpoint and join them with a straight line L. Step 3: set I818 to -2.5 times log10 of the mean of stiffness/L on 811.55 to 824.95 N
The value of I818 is -0.13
